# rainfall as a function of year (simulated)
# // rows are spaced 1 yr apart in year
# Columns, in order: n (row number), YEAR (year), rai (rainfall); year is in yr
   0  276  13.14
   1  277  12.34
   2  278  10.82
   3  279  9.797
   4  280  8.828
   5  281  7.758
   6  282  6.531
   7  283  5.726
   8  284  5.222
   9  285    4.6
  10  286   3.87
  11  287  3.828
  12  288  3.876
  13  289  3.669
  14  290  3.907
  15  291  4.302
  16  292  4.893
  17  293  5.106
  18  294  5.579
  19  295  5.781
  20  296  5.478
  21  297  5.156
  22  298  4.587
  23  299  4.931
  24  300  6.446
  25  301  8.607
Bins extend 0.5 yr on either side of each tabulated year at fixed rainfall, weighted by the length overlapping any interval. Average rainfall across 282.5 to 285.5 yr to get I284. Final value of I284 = 5.18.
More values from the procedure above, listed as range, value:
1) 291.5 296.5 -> 5.37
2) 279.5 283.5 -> 7.21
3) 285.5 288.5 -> 3.86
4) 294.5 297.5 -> 5.47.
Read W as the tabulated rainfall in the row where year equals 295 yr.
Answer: 5.781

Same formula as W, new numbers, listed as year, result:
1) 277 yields 12.34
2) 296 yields 5.478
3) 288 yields 3.876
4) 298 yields 4.587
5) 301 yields 8.607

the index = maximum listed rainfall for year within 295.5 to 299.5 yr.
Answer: 5.478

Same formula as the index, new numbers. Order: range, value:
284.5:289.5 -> 4.6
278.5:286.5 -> 9.797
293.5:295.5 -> 5.781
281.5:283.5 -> 6.531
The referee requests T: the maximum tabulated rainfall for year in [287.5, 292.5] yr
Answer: 4.893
